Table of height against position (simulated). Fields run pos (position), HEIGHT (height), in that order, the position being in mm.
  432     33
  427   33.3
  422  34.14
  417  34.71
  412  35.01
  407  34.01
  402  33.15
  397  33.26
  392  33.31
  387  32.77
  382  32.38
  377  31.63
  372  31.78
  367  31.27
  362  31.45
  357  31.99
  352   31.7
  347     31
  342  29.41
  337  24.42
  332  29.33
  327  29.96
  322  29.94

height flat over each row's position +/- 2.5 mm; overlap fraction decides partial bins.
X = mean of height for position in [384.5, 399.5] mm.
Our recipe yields 33.1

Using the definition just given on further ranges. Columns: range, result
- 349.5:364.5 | 31.7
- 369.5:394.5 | 32.4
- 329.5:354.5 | 29.2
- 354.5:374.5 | 31.6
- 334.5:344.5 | 26.9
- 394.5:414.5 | 33.9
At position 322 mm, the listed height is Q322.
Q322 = 29.94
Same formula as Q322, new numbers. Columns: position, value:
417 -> 34.71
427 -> 33.3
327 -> 29.96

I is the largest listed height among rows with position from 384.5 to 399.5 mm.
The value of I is 33.31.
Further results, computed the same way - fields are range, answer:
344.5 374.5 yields 31.99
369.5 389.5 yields 32.77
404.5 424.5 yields 35.01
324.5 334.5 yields 29.96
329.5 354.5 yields 31.7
